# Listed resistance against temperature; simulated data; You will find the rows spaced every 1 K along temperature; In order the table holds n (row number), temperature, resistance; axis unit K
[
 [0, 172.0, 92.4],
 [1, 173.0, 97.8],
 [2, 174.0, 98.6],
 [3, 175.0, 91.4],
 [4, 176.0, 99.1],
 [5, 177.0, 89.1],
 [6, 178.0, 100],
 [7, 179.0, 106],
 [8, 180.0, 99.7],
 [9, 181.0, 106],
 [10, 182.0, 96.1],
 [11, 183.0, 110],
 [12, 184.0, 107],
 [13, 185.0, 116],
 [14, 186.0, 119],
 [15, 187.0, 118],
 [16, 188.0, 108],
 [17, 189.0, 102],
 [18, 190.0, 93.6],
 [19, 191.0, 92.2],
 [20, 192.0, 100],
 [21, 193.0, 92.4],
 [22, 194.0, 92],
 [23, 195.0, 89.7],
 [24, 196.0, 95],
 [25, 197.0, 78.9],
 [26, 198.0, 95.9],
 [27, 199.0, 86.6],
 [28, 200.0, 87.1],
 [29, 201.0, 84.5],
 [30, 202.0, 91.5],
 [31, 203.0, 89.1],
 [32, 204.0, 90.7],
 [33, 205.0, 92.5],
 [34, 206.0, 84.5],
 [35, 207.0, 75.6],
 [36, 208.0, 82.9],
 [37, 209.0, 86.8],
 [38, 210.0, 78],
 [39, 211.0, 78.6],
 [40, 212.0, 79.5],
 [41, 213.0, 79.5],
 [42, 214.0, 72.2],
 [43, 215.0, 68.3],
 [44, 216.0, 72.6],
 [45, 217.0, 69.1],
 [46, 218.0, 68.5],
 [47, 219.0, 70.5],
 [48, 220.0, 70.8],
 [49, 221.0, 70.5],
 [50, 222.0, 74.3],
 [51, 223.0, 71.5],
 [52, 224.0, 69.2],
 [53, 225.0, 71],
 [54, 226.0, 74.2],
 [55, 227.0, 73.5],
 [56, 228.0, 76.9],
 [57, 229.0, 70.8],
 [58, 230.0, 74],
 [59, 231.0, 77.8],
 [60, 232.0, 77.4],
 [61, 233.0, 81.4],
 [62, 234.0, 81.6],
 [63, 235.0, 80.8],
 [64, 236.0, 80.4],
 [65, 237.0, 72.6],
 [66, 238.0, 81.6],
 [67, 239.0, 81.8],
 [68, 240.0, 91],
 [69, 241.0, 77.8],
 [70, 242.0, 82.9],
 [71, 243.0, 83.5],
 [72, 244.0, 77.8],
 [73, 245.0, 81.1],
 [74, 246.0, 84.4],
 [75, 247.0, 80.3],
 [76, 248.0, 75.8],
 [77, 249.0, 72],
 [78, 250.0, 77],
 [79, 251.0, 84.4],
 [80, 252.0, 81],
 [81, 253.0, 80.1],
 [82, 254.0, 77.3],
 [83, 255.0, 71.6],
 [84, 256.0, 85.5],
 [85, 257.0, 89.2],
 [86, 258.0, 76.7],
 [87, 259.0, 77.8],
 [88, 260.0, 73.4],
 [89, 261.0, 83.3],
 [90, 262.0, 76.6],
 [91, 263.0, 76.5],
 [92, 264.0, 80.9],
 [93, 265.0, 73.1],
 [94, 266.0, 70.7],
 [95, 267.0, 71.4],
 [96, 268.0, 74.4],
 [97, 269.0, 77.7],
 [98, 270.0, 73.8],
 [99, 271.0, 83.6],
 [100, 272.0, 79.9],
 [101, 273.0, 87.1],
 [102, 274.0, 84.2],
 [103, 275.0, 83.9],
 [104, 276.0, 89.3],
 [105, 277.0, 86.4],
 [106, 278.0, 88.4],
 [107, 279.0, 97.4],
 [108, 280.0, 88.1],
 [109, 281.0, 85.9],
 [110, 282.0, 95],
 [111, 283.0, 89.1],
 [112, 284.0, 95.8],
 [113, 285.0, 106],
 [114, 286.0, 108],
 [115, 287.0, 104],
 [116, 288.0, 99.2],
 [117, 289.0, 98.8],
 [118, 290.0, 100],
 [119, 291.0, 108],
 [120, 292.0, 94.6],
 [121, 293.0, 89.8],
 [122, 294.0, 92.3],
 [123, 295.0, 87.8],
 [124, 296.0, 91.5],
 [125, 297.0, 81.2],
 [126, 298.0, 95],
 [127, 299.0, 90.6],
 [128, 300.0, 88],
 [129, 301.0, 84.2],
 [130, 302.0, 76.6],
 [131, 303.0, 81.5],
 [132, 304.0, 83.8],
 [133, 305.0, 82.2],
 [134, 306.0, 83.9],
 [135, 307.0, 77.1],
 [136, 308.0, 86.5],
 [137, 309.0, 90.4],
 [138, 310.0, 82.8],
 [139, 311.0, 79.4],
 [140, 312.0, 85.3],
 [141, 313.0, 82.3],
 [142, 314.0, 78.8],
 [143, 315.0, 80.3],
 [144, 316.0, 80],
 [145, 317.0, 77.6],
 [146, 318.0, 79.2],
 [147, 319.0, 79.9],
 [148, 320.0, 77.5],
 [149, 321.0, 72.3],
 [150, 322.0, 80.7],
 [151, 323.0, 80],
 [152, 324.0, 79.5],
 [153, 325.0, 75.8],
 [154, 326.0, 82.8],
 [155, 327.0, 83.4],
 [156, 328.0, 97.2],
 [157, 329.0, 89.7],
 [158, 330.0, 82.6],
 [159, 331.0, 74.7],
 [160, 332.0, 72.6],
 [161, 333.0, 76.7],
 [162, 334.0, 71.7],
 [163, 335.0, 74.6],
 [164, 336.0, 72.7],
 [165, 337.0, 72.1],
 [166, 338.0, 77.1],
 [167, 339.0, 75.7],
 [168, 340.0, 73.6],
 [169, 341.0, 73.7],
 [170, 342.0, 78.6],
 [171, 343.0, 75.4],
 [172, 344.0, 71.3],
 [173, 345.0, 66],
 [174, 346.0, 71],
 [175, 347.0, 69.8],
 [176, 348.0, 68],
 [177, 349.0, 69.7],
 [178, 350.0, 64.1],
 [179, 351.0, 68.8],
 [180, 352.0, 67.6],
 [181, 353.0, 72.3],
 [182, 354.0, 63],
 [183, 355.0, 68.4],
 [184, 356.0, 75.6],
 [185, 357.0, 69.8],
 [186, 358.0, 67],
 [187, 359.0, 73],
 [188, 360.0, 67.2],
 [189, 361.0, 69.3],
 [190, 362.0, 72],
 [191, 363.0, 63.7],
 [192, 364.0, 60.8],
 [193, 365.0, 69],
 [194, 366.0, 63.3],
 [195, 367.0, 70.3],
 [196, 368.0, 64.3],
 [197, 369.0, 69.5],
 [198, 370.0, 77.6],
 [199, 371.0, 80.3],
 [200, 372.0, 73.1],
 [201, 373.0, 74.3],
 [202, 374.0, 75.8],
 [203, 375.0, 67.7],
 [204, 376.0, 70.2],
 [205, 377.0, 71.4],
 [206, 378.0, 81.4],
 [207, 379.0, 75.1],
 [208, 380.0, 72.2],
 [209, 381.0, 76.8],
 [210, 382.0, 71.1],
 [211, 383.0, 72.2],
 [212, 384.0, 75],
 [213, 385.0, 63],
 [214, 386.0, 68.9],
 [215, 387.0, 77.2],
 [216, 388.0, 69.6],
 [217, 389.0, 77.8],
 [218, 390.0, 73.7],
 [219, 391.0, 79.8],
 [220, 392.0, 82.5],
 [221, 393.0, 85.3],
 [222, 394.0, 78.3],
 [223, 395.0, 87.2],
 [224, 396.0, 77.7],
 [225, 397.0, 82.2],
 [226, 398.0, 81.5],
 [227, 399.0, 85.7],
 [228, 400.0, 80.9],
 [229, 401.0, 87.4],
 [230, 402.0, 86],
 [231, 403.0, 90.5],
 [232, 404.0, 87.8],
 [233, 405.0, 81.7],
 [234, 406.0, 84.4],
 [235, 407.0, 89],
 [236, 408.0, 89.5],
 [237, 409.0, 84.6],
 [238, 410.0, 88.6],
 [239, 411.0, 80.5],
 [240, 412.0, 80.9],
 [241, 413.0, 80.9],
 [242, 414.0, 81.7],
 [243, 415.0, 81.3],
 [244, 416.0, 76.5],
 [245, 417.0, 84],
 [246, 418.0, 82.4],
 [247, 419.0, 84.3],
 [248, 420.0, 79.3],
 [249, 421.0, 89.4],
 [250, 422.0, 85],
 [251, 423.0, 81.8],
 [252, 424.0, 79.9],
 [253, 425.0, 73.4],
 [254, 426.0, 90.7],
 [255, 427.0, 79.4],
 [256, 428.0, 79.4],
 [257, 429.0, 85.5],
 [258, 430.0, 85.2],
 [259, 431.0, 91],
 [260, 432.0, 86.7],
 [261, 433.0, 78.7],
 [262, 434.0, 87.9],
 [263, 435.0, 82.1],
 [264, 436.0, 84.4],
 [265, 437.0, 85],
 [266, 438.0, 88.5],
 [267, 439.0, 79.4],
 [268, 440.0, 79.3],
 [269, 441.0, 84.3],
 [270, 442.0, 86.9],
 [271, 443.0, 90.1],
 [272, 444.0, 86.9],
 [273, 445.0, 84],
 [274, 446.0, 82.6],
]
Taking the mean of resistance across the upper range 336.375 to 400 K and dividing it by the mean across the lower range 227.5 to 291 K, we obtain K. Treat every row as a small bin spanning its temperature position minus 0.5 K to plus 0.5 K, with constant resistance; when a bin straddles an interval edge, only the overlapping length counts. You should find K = 0.88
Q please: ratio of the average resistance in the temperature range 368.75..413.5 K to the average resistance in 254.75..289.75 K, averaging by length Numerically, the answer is 0.92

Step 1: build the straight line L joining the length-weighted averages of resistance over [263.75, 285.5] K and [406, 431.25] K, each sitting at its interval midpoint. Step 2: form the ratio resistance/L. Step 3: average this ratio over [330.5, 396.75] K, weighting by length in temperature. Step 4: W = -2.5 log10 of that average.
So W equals 0.158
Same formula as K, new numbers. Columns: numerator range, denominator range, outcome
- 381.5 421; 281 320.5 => 0.92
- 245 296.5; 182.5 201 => 0.87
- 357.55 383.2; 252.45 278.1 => 0.89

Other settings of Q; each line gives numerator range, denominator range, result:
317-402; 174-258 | 0.88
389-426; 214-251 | 1.09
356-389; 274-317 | 0.80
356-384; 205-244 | 0.93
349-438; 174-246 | 0.90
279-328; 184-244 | 1.04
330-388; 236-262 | 0.89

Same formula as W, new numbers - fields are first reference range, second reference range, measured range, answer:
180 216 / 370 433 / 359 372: 0.19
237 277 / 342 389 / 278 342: -0.13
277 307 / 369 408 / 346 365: 0.21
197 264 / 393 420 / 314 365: 0.11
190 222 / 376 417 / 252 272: 0.06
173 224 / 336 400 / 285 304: -0.16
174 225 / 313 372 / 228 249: 0.07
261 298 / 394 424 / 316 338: 0.10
